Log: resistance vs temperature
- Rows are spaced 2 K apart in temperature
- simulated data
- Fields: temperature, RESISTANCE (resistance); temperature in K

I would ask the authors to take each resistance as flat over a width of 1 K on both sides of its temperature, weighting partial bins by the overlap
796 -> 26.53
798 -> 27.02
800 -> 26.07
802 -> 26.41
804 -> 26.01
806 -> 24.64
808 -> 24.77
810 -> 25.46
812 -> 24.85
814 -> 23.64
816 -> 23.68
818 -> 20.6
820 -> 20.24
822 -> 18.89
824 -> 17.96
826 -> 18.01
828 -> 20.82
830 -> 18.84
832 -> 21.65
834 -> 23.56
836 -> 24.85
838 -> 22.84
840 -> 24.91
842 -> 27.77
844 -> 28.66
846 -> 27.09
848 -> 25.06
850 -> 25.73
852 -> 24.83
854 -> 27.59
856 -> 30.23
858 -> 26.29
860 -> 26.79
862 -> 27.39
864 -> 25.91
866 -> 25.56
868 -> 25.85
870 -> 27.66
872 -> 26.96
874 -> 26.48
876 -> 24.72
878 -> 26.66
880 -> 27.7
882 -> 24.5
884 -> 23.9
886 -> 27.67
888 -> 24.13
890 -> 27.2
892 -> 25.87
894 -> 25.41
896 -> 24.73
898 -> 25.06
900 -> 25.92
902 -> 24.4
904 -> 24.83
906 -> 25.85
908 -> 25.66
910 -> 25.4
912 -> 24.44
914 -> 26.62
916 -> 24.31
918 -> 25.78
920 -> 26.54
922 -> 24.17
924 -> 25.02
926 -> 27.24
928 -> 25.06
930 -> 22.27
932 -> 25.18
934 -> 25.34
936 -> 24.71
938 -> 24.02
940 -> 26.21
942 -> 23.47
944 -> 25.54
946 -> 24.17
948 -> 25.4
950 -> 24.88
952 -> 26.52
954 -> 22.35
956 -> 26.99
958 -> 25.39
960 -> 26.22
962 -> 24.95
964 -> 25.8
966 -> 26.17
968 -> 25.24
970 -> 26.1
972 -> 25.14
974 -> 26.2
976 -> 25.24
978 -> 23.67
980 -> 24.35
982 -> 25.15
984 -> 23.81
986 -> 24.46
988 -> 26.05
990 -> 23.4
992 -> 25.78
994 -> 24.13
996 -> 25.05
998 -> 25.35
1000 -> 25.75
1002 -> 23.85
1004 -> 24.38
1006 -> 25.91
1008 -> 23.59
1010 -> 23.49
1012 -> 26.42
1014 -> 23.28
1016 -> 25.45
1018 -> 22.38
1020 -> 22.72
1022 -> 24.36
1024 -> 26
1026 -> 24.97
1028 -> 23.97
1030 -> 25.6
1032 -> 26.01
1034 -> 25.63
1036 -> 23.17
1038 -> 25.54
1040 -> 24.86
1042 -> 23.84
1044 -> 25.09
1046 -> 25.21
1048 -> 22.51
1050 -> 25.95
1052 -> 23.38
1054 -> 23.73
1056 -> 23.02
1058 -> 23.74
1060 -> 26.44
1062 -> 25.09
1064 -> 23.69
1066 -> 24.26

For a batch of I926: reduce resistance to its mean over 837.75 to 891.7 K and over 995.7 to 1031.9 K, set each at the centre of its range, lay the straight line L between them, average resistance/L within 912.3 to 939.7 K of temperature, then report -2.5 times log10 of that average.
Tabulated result 0.02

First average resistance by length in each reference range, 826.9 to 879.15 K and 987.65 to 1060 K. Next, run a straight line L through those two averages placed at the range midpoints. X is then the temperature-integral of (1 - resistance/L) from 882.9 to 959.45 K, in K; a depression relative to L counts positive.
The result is -0.1 K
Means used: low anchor 25.6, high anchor 24.6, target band 25.2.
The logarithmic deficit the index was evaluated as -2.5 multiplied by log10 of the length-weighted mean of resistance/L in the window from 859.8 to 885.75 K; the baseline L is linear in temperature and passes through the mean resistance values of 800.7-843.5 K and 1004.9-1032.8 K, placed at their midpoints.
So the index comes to -0.12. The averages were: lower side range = 23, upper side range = 24.6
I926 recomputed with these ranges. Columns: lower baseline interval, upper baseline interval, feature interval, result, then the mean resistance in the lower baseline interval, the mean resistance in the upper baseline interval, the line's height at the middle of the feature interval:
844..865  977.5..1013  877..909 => 0.026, 26.8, 24.7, 26.2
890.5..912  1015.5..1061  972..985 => 0.004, 25.3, 24.5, 24.9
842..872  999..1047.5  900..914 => 0.037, 26.8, 24.6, 26.1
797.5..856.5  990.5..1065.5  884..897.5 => -0.064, 24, 24.6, 24.2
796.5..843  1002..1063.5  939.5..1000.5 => -0.043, 23.2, 24.5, 24.1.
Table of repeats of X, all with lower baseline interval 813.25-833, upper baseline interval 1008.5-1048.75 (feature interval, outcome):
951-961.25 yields -1.1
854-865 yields -3.2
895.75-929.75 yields -4.8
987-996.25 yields -0.4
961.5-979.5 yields -1.6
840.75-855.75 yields -4.3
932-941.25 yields -1.0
